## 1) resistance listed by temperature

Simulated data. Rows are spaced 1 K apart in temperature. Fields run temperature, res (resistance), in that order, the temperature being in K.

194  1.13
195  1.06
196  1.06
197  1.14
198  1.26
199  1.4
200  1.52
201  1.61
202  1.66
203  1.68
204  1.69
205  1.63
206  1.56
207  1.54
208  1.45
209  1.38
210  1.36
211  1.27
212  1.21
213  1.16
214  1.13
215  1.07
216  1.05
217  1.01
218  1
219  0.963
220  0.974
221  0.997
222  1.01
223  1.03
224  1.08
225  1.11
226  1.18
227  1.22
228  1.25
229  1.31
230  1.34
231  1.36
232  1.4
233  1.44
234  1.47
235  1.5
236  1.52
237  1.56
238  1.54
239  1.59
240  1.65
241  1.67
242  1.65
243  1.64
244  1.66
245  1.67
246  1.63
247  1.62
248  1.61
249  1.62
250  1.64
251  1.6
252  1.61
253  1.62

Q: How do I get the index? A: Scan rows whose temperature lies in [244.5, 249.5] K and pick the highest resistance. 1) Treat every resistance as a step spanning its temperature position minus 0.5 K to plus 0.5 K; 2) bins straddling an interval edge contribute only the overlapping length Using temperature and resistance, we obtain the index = 1.67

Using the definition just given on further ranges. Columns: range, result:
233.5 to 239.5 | 1.59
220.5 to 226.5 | 1.18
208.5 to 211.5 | 1.38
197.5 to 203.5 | 1.68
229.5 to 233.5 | 1.44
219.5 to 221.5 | 0.997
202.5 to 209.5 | 1.69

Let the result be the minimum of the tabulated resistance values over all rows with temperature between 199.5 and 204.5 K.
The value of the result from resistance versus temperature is 1.52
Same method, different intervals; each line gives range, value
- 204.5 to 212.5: 1.21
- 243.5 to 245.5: 1.66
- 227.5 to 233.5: 1.25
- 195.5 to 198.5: 1.06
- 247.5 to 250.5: 1.61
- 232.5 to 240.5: 1.44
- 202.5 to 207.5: 1.54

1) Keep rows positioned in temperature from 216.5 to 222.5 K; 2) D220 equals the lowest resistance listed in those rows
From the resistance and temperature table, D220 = 0.963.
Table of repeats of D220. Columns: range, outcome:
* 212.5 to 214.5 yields 1.13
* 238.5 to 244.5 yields 1.59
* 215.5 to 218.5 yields 1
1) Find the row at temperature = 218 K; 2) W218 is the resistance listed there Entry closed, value 1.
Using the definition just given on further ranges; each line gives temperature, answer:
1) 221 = 0.997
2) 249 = 1.62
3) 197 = 1.14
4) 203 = 1.68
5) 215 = 1.07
